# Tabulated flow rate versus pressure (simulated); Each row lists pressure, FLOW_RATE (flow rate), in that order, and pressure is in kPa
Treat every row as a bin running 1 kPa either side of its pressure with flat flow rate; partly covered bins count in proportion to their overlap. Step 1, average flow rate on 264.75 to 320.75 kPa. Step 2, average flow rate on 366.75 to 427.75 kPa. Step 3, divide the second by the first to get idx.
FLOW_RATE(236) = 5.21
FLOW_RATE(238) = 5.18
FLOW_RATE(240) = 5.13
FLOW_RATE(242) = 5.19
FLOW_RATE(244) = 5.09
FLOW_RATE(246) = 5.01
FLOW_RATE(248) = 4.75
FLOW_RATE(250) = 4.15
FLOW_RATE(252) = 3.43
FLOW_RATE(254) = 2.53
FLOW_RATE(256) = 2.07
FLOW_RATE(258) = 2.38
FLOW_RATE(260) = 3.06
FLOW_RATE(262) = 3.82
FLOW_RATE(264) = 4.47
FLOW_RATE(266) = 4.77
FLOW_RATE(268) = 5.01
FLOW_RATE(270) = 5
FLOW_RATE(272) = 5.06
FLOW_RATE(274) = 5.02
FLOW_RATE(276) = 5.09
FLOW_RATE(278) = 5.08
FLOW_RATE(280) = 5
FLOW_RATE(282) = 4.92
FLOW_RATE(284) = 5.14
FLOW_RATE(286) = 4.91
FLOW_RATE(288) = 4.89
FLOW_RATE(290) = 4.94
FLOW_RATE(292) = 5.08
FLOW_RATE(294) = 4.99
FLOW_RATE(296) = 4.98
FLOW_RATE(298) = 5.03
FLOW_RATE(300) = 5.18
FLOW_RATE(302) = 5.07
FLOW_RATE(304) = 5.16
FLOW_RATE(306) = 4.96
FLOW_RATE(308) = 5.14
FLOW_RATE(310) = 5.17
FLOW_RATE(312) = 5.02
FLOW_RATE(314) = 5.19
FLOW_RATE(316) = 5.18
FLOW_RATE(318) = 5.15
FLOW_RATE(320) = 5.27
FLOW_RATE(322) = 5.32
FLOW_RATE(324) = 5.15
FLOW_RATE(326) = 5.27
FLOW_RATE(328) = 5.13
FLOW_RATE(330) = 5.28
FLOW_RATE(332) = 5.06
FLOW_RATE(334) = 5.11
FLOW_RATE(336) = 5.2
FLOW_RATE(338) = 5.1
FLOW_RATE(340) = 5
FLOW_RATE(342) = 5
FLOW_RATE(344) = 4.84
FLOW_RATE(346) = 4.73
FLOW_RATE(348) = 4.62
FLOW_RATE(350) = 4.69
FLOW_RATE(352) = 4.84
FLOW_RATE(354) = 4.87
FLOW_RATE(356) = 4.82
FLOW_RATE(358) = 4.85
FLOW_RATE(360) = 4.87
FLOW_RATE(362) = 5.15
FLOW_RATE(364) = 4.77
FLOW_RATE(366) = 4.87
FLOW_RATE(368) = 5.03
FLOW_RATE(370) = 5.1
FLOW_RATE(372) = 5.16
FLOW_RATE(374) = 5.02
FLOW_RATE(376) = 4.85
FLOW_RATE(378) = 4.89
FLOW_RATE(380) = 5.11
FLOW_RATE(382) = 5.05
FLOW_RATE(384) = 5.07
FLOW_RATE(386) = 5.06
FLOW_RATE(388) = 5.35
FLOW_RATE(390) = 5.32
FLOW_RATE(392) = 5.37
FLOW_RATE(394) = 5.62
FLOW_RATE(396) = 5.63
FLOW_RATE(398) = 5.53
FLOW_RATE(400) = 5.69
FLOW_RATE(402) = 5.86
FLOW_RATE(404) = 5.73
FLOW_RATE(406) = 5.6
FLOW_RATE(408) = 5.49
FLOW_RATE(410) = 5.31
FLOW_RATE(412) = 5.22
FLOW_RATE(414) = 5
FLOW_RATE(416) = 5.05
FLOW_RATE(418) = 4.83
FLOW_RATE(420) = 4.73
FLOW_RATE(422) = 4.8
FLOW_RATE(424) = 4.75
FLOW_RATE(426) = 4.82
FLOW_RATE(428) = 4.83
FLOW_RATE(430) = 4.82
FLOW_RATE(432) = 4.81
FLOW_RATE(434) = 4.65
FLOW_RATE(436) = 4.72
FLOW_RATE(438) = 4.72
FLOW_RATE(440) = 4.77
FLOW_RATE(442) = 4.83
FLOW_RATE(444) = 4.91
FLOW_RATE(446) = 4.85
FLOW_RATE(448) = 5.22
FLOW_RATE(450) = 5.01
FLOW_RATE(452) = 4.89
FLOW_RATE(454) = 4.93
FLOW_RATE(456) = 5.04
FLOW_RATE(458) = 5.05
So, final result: 1.03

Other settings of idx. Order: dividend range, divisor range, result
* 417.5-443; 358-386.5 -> 0.96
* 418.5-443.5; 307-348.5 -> 0.94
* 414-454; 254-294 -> 1.08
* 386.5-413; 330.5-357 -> 1.12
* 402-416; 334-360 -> 1.10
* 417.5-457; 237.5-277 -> 1.13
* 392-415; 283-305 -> 1.09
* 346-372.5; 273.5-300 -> 0.97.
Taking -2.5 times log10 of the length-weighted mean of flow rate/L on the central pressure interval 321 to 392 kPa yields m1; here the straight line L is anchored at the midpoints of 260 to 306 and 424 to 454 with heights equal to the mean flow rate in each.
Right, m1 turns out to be -0.03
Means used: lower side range 4.9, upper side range 4.85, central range 5.02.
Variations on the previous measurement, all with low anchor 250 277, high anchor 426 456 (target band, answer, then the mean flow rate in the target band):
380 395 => -0.15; 5.25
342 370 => -0.10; 4.86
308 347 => -0.19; 5.11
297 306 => -0.22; 5.09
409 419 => -0.08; 5.08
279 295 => -0.21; 4.98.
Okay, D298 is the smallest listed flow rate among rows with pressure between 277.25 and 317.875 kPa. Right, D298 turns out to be 4.89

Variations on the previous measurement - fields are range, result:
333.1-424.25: 4.62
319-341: 5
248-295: 2.07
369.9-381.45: 4.85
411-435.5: 4.65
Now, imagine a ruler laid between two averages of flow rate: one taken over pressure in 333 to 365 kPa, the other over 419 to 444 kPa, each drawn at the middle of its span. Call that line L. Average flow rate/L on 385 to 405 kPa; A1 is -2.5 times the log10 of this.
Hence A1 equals -0.14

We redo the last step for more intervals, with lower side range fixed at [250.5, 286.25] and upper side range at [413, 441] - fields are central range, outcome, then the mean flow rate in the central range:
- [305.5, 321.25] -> -0.168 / 5.14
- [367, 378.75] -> -0.089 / 5.01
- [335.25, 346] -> -0.113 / 5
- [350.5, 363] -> -0.076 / 4.89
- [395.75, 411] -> -0.186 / 5.6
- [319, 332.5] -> -0.172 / 5.22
